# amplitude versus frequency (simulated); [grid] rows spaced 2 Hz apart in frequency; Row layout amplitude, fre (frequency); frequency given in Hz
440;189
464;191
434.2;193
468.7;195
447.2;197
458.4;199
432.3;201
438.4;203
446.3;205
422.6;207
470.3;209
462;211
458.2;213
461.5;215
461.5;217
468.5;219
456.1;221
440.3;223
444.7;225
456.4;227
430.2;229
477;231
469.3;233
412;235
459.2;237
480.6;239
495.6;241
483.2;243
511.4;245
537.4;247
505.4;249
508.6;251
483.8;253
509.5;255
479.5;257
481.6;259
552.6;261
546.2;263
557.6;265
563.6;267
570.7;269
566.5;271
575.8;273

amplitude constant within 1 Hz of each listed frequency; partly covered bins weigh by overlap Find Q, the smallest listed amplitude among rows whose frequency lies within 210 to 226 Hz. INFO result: 440.3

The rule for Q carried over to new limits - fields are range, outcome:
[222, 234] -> 430.2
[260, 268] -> 546.2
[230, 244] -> 412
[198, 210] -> 422.6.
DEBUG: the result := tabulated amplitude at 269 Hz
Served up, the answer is 570.7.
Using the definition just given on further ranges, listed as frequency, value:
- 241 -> 495.6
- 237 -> 459.2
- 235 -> 412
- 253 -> 483.8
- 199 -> 458.4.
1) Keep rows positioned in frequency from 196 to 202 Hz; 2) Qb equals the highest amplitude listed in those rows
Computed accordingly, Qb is 458.4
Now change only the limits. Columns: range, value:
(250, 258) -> 509.5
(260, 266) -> 557.6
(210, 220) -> 468.5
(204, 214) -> 470.3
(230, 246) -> 511.4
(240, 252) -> 537.4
